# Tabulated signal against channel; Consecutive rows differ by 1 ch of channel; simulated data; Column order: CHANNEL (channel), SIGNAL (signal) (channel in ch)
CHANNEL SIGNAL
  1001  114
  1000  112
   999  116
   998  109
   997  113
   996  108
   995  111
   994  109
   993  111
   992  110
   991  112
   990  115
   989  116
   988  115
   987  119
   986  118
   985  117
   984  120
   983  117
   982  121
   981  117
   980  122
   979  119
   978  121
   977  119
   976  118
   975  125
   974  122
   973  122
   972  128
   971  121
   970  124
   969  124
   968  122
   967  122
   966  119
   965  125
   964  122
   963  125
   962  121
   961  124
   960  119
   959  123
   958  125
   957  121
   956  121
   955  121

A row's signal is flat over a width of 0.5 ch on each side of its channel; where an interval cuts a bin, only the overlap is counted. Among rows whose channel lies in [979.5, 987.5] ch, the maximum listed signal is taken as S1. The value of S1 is 122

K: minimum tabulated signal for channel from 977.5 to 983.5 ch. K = 117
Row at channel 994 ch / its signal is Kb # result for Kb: 109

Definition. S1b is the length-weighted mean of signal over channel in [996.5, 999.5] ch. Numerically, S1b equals 113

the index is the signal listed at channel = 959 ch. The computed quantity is 123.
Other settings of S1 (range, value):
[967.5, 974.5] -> 128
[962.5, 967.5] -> 125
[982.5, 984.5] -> 120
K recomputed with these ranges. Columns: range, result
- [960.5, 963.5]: 121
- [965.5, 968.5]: 119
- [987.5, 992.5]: 110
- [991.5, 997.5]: 108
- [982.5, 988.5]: 115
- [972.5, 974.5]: 122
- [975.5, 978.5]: 118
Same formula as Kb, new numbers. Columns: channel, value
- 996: 108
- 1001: 114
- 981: 117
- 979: 119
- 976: 118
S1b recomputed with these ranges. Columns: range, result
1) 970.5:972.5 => 124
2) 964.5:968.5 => 122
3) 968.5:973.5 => 124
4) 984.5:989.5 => 117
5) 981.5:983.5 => 119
